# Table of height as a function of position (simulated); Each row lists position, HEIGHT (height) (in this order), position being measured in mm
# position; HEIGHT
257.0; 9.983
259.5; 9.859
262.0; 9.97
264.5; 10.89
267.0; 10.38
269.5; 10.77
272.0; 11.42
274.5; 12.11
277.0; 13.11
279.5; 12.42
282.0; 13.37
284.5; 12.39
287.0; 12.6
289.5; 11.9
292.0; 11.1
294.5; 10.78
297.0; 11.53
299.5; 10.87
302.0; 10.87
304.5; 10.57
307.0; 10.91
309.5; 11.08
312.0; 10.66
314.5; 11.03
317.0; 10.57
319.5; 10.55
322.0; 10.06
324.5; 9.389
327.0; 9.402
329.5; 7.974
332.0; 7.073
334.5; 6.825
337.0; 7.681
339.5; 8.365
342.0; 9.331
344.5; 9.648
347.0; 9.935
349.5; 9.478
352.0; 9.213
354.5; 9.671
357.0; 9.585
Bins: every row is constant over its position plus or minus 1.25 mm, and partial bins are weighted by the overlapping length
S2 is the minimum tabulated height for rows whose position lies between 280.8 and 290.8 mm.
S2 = 11.9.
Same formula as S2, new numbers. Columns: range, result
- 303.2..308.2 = 10.57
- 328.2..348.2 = 6.825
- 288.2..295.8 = 10.78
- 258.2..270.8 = 9.859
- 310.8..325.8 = 9.389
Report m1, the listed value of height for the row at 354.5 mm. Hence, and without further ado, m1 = 9.671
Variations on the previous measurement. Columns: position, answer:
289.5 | 11.9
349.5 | 9.478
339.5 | 8.365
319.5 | 10.55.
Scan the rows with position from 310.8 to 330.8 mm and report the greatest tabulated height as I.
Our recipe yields 11.03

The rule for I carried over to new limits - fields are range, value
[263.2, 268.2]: 10.89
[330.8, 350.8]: 9.935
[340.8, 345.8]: 9.648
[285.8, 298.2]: 12.6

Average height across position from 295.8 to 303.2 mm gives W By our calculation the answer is 11.1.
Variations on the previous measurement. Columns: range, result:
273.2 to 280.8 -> 12.5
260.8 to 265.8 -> 10.4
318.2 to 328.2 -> 9.86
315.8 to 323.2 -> 10.4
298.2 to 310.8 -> 10.9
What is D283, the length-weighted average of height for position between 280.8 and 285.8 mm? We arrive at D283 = 12.9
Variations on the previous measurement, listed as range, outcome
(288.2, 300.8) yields 11.2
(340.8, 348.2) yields 9.64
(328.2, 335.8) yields 7.31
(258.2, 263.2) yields 9.91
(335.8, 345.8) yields 8.77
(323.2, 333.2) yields 8.47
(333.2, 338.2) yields 7.25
